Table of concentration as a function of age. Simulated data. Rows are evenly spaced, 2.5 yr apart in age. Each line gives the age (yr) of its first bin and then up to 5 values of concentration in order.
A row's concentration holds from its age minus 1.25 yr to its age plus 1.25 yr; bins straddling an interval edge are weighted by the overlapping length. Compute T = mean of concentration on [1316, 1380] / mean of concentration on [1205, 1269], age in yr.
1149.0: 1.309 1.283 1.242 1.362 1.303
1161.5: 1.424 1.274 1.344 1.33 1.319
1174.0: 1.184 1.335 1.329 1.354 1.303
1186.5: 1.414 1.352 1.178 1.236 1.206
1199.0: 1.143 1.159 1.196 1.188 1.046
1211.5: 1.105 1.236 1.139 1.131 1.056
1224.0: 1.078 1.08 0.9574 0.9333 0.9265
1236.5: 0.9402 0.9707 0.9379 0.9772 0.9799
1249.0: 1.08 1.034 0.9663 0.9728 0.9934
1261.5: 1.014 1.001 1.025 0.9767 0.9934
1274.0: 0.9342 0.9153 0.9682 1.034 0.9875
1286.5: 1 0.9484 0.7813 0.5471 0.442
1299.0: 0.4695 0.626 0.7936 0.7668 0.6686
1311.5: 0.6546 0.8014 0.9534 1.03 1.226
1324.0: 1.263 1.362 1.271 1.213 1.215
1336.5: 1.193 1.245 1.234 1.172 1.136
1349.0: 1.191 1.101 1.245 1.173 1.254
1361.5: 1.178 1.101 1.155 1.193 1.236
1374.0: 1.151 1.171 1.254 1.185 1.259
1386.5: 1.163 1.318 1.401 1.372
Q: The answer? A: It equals 1.2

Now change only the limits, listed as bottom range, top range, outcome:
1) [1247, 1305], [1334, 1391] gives 1.34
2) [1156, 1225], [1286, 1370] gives 0.82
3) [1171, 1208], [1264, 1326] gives 0.70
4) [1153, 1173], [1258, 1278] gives 0.74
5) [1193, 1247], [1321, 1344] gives 1.16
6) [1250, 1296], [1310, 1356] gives 1.21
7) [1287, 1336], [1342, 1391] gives 1.32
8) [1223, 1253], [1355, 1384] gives 1.20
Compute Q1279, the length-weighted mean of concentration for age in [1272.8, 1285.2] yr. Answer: 0.968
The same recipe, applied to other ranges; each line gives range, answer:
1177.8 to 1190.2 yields 1.35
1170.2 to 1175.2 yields 1.25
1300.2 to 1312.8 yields 0.701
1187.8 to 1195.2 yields 1.25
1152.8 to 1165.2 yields 1.32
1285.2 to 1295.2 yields 0.821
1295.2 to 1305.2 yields 0.582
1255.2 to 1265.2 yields 0.995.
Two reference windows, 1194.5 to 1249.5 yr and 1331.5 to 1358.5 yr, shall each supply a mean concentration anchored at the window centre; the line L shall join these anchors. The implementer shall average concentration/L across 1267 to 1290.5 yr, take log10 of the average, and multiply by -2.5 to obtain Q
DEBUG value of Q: 0.16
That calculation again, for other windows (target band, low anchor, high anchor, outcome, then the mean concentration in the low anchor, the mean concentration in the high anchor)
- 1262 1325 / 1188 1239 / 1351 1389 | 0.302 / 1.11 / 1.19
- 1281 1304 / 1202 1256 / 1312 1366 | 0.424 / 1.05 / 1.16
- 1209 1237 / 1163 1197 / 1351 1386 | 0.205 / 1.3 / 1.19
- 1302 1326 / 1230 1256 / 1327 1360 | 0.244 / 0.974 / 1.21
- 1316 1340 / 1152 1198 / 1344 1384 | 0.002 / 1.3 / 1.18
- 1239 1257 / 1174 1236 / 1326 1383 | 0.186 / 1.17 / 1.2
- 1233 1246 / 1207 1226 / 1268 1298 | 0.085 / 1.11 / 0.873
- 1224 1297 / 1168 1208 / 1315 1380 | 0.280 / 1.26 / 1.19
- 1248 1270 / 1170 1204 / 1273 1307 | -0.073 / 1.27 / 0.801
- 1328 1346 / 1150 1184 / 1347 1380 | -0.014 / 1.31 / 1.18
